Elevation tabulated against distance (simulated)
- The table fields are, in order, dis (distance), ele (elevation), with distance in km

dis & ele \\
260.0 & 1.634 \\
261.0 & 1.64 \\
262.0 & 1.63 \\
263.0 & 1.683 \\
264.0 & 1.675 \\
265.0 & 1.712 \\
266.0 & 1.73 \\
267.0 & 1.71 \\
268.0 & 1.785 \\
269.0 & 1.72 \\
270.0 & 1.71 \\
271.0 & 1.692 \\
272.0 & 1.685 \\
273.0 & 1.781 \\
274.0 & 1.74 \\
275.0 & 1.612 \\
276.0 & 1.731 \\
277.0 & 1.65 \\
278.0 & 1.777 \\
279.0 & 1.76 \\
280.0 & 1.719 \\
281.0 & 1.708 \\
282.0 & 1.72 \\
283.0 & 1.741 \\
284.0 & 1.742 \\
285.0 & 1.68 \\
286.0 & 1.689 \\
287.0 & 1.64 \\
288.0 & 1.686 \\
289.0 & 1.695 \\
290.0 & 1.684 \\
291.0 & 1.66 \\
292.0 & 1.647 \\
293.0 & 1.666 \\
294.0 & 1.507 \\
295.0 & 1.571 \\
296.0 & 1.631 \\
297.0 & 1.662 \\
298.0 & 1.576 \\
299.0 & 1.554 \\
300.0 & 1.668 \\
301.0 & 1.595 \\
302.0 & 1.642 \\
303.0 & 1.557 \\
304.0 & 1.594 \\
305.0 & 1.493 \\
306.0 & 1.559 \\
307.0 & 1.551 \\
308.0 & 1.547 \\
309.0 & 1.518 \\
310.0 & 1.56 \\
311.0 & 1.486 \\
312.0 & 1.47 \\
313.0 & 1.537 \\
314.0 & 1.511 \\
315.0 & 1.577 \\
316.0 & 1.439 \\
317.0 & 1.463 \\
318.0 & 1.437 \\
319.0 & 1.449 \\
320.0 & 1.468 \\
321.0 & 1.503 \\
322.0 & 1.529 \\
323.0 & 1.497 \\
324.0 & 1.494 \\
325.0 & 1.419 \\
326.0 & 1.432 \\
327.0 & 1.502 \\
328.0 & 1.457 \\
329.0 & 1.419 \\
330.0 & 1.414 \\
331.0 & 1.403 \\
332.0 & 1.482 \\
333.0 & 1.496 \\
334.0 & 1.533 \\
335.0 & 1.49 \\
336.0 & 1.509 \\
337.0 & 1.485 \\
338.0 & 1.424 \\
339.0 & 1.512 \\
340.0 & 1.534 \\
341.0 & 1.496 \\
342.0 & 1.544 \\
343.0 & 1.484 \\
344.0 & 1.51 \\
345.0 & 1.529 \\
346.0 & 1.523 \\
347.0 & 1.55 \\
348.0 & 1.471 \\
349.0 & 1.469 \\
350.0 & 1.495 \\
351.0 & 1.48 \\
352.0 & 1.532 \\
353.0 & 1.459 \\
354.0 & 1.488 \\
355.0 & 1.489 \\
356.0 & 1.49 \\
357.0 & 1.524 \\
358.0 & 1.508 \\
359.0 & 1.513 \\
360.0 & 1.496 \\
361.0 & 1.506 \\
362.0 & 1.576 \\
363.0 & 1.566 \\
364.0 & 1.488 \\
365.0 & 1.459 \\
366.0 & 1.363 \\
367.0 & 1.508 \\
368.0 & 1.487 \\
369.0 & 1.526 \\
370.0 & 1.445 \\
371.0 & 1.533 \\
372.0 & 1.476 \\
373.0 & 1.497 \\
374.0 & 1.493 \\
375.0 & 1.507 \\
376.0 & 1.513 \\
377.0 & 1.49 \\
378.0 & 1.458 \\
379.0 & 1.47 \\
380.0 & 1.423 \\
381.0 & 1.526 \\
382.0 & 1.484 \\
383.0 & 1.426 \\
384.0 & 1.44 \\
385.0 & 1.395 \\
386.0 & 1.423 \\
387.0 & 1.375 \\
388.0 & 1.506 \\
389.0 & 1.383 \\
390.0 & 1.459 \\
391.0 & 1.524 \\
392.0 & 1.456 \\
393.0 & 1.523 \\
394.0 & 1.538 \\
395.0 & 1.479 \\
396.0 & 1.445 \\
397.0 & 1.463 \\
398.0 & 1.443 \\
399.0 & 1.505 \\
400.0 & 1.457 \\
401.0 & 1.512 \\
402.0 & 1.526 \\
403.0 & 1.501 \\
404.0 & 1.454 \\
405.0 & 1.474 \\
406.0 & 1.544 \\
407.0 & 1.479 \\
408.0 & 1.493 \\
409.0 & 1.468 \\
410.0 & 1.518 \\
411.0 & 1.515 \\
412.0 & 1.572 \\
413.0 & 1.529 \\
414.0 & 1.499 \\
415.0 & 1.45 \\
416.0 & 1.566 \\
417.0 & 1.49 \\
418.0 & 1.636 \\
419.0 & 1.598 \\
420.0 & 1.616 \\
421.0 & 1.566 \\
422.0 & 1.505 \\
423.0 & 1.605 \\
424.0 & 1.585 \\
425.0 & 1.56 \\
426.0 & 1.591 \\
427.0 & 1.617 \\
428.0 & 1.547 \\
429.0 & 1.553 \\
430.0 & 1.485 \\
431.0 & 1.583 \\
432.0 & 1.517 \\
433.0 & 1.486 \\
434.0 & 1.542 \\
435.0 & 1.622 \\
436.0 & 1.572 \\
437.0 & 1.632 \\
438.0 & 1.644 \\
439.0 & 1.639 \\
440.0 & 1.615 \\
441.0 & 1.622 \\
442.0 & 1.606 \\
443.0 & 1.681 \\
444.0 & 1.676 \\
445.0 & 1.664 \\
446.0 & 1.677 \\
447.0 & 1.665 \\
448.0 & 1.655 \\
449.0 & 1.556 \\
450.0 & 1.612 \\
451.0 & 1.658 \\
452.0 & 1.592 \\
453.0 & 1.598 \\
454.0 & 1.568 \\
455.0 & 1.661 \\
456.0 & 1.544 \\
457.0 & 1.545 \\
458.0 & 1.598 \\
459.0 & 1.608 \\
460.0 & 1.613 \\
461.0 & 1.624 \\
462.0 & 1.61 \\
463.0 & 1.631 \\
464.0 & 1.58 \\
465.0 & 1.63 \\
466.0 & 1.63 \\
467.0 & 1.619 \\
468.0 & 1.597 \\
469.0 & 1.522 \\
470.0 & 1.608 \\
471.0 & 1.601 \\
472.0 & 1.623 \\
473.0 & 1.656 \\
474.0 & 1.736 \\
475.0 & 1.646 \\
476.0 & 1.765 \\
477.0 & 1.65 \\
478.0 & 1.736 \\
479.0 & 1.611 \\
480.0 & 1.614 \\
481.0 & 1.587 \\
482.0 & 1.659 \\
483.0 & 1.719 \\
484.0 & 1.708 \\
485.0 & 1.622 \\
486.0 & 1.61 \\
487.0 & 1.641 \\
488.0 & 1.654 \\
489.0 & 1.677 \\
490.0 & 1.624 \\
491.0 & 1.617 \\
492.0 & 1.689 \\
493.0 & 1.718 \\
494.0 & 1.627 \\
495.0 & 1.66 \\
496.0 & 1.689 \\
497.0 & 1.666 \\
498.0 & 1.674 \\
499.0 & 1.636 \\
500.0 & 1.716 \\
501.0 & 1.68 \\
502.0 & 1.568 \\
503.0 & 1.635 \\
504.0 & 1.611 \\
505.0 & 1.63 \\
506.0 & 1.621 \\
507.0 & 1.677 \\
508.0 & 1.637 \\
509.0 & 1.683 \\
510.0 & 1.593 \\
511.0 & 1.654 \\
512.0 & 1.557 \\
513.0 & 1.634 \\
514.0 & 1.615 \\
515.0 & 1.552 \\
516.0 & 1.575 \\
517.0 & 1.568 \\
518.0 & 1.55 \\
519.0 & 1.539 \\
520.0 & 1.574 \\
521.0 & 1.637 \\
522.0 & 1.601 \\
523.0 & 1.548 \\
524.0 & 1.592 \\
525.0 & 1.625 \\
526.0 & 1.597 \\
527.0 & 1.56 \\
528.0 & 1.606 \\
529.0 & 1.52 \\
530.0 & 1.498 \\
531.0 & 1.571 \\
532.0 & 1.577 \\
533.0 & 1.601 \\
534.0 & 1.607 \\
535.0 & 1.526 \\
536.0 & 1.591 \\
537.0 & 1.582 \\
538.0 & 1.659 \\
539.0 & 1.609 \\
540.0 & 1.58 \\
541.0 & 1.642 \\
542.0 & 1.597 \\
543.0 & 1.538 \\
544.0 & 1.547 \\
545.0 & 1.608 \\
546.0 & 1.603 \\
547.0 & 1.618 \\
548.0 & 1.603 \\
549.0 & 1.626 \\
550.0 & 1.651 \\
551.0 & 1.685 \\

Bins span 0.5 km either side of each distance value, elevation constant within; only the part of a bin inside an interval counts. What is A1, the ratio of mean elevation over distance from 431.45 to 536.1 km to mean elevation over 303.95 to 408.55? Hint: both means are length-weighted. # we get 1.1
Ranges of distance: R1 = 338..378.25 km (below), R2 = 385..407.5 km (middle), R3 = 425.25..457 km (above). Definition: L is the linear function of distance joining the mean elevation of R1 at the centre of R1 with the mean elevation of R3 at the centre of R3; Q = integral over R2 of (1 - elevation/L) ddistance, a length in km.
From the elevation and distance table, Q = 1.0 km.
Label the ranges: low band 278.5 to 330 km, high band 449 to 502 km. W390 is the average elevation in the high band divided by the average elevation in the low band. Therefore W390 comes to 1.0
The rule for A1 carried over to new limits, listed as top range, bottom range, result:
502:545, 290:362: 1.05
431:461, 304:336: 1.08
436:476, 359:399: 1.10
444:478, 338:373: 1.08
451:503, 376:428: 1.09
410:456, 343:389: 1.07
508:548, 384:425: 1.06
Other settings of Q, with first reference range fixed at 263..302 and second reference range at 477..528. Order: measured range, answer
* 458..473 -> 0.27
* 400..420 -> 1.61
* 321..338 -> 2.02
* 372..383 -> 1.17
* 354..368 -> 1.39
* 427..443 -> 0.61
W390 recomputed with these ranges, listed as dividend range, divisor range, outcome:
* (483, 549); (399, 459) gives 1.03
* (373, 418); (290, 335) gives 0.97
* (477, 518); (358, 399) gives 1.11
